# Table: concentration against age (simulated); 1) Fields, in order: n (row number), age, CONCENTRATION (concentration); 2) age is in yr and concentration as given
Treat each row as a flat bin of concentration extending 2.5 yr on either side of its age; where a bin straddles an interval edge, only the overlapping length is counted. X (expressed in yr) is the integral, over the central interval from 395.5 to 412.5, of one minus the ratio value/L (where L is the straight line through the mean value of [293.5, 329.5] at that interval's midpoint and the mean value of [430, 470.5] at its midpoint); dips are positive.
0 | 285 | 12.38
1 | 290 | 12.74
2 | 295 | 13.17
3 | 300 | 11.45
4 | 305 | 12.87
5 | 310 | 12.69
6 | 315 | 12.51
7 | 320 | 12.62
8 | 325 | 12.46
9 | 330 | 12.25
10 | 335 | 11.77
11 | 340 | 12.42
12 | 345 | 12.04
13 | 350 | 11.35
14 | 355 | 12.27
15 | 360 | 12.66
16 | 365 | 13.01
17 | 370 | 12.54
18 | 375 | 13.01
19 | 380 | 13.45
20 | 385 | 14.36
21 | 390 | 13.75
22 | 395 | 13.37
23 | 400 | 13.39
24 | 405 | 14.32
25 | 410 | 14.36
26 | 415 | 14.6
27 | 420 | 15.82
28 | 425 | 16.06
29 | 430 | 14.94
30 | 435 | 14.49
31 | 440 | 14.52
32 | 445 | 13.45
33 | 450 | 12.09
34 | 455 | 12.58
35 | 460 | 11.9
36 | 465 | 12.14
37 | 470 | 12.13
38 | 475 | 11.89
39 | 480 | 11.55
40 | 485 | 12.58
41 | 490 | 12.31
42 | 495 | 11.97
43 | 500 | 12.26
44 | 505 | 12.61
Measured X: -1.4 yr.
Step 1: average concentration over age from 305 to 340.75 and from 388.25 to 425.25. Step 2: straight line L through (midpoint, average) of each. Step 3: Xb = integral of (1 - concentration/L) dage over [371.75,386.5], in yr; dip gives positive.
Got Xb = 0.3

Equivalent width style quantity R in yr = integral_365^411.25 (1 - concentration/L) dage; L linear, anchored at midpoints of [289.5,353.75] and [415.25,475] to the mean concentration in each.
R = -1.9 yr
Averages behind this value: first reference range 12.3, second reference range 13.6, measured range 13.6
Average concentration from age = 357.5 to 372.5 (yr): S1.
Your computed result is 12.7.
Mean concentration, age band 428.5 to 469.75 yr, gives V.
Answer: 13.2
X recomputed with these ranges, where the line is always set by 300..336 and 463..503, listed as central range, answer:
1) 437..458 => -1.7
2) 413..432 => -4.9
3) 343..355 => 0.5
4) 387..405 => -2.0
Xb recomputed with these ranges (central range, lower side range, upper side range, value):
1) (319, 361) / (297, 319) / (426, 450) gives 2.2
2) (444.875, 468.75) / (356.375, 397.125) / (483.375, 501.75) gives 0.5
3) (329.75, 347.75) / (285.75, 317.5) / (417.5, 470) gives 1.1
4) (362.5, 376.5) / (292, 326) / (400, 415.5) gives 0.8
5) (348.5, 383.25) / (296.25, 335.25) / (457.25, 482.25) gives -1.3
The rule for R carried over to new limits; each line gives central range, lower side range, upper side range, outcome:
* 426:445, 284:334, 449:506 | -3.7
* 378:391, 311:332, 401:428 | 0.2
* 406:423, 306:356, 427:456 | -1.9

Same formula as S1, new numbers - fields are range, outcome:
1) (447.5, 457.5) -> 12.3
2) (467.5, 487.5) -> 12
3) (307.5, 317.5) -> 12.6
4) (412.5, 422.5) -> 15.2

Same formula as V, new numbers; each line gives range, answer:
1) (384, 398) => 13.8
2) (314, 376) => 12.4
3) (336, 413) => 13.1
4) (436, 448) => 14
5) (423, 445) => 14.8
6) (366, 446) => 14.1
